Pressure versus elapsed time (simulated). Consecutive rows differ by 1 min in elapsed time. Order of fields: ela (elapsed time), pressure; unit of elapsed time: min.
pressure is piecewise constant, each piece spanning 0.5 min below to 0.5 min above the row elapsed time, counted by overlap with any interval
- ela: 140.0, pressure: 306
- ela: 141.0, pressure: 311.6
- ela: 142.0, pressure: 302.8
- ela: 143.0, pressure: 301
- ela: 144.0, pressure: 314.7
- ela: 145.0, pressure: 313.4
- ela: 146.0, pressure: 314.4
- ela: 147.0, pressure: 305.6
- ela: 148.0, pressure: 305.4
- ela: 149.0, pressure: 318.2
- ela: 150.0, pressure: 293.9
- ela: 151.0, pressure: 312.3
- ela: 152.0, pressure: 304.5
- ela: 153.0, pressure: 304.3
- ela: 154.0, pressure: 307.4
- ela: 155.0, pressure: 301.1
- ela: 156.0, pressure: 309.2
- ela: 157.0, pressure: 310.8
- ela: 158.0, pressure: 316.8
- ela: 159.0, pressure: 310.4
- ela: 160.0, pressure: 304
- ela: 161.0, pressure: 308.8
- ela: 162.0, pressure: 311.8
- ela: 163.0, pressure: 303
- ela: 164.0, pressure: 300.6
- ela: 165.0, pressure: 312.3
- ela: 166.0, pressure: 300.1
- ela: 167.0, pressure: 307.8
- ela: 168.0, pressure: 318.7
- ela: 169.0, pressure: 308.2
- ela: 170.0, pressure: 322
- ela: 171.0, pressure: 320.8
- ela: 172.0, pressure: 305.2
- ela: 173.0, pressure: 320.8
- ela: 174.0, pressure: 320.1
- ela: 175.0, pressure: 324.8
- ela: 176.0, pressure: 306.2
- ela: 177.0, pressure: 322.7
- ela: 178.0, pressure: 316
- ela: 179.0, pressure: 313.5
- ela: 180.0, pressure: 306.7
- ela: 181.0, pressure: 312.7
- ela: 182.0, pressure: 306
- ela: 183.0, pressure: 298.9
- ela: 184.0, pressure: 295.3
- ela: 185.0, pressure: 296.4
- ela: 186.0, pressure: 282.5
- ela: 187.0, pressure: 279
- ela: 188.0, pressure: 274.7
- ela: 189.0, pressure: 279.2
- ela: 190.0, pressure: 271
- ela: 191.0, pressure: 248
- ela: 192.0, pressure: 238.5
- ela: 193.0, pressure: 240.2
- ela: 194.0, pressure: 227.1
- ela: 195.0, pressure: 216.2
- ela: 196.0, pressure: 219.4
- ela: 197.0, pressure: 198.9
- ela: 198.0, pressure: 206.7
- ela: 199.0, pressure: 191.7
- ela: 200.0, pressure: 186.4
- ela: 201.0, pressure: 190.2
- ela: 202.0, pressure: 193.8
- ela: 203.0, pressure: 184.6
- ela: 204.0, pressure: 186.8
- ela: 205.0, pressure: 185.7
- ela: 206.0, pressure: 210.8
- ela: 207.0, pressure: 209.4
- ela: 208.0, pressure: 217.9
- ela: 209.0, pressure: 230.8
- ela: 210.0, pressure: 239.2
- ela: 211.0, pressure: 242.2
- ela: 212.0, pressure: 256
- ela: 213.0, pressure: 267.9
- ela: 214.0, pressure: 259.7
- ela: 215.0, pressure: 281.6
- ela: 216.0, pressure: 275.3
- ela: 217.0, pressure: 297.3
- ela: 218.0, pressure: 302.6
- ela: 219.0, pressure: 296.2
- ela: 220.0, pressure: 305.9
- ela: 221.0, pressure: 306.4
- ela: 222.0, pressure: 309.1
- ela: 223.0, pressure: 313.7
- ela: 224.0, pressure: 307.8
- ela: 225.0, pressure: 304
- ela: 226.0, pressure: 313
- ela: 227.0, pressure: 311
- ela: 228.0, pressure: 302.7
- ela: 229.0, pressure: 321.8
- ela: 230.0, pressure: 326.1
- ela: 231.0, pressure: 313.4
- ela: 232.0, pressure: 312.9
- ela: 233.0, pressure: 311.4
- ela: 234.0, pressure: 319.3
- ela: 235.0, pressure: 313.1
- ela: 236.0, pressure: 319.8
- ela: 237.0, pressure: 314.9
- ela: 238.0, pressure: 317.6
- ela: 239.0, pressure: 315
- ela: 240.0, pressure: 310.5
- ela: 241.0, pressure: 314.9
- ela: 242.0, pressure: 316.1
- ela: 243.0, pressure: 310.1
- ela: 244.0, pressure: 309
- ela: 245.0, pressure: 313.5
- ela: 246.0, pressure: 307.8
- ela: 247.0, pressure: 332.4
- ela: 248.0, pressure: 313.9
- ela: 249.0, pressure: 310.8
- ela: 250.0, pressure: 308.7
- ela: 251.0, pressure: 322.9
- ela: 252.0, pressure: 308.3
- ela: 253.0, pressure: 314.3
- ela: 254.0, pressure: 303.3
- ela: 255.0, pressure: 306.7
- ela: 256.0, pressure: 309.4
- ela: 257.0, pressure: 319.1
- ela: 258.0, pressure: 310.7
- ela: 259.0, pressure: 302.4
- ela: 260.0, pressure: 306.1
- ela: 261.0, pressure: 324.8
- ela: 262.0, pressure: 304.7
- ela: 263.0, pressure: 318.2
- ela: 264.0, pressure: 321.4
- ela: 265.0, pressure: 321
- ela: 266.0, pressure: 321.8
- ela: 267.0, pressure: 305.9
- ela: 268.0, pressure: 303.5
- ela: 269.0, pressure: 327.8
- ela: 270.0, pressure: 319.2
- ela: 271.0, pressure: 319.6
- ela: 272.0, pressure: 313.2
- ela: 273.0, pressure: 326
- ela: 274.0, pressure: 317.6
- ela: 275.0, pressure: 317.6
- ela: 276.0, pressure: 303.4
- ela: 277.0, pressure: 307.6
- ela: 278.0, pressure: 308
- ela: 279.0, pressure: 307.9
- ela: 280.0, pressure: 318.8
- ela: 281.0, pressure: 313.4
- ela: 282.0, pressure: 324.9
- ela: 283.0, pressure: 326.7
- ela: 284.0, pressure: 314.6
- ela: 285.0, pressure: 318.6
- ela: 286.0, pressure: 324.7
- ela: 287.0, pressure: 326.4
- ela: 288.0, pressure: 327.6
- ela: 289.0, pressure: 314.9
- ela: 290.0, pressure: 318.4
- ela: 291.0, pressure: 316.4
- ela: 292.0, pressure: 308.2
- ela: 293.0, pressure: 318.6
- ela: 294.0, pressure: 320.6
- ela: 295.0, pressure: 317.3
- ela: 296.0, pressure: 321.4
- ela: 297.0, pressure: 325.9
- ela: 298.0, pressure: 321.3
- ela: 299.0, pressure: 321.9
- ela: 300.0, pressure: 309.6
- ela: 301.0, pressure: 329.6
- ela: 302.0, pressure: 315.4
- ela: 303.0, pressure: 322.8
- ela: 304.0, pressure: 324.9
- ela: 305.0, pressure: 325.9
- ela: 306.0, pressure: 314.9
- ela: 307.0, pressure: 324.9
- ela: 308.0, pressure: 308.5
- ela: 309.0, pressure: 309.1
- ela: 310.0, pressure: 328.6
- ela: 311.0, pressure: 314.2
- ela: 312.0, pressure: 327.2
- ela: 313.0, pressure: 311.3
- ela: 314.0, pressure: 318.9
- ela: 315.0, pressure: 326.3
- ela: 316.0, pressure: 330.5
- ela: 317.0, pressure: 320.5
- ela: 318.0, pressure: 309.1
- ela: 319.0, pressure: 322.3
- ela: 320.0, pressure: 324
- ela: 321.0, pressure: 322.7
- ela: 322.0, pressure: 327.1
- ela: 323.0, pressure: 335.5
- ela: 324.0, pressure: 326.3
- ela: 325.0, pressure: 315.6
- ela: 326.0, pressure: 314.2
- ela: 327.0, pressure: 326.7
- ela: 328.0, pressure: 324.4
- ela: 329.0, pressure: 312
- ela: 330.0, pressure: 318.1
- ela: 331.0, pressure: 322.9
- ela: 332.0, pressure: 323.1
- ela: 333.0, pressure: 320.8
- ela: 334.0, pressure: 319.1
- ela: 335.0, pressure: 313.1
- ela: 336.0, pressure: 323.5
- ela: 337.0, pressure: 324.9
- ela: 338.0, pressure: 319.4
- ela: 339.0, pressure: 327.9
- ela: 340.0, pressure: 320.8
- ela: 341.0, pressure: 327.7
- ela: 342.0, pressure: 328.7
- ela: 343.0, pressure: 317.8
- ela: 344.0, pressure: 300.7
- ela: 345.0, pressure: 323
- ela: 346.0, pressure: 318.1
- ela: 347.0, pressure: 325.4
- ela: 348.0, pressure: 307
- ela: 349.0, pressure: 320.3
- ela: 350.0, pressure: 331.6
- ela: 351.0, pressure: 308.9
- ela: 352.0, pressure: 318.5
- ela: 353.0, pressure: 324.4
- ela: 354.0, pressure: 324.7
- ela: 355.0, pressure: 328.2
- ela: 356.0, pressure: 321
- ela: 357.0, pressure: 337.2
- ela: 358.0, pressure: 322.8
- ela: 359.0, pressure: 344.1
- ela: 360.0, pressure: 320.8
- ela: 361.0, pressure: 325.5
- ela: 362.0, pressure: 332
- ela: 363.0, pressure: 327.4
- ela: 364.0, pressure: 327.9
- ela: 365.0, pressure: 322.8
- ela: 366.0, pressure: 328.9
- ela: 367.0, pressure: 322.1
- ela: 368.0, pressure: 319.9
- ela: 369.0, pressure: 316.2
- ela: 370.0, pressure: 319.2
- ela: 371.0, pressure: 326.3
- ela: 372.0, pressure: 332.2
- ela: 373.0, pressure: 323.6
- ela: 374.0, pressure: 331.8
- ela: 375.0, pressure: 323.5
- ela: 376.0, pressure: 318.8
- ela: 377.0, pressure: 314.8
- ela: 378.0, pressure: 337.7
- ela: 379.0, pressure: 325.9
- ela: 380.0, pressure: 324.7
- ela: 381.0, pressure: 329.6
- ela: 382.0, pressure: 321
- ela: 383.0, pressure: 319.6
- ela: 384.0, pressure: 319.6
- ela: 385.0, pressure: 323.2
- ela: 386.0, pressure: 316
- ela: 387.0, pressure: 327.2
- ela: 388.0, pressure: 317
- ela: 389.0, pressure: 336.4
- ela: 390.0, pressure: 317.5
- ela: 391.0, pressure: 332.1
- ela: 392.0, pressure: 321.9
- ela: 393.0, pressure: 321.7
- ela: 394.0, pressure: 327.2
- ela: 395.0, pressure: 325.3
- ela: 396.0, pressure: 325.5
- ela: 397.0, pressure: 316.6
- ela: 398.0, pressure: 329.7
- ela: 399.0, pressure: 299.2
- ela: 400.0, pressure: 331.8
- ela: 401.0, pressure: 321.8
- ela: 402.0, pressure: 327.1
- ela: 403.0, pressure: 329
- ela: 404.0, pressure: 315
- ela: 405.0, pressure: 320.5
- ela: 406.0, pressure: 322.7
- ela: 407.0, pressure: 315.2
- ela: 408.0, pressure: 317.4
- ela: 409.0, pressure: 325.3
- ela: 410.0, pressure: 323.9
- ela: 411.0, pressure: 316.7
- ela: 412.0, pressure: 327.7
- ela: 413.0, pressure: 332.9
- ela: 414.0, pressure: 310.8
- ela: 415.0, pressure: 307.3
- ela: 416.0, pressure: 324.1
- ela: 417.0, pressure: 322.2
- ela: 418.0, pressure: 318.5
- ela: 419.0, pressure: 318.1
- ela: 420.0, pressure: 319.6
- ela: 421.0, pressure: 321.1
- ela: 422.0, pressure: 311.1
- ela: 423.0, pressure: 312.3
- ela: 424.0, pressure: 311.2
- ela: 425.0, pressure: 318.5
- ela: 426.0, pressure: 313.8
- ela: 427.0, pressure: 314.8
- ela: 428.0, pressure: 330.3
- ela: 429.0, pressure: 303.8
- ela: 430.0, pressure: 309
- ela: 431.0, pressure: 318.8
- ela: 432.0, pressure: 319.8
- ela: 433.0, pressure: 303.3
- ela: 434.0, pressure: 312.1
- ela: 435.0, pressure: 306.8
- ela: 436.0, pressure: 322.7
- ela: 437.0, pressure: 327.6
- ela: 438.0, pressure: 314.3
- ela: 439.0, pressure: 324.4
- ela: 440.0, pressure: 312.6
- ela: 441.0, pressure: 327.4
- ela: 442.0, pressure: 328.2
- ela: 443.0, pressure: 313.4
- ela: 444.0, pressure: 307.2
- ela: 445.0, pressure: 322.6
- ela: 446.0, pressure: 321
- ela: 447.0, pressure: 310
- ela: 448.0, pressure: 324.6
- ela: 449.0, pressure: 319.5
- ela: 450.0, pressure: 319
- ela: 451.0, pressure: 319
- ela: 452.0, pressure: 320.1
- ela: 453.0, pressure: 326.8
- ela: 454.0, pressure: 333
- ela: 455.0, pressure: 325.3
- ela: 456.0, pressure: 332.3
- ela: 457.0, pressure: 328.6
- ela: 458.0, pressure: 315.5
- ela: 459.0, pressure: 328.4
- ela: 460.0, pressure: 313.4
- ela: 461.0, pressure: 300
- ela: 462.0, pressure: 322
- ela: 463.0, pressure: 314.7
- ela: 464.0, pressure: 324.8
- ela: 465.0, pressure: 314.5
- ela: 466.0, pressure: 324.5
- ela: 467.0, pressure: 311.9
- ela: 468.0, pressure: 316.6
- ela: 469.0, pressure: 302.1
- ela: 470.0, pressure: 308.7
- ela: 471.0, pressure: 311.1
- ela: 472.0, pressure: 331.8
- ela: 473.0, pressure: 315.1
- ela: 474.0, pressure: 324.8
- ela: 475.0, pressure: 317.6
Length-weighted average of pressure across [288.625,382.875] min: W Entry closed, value 322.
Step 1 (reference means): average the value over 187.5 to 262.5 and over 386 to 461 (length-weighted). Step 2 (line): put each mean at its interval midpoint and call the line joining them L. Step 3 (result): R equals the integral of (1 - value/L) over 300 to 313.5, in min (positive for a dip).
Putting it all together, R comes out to -1.1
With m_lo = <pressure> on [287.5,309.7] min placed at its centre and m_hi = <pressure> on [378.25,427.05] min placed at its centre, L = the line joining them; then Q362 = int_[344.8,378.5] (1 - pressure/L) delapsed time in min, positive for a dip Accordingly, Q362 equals -0.42 min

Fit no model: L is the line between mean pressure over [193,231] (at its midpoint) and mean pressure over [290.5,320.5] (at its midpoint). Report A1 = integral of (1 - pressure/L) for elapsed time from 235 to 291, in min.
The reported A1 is -4.93 min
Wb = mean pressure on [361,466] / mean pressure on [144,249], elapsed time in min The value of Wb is 1.1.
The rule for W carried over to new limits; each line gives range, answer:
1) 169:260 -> 284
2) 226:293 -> 315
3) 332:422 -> 323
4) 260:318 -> 318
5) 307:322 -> 320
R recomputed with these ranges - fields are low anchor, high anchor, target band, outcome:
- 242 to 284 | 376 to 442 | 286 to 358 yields -1.0 min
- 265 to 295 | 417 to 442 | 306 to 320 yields -0.1 min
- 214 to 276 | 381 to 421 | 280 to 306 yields -0.5 min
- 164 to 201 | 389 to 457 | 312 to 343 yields -1.8 min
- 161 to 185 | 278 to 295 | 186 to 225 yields 8.2 min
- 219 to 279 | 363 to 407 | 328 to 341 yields -0.1 min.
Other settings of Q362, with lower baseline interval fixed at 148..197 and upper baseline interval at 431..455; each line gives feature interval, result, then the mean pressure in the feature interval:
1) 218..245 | -1.02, 312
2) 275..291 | -0.62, 317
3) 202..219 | 3.31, 241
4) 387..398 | -0.34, 325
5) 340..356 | -0.49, 320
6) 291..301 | -0.41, 319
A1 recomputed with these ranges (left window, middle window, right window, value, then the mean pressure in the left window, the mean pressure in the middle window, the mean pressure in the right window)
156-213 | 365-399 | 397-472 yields -1.7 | 270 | 324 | 319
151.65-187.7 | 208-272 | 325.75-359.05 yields 1.8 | 308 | 305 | 322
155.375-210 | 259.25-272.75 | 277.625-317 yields -0.4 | 272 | 316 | 320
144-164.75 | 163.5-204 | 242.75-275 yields 4.8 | 308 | 273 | 314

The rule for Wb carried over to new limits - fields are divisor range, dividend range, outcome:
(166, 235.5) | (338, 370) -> 1.17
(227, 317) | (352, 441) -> 1.02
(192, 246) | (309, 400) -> 1.19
